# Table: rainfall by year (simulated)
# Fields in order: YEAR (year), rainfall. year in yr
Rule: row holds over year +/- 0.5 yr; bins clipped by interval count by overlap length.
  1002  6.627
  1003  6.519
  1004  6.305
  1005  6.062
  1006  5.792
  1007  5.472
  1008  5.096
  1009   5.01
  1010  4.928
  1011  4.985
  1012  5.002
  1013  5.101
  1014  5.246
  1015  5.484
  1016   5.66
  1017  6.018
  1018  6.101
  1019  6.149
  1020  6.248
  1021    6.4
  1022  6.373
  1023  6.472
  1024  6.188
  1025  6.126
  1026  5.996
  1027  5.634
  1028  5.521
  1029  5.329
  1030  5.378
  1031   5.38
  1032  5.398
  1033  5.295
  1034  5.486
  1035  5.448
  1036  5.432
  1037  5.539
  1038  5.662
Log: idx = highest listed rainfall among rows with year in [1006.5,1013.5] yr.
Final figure 5.472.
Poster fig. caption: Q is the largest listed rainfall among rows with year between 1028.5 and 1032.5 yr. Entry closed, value 5.398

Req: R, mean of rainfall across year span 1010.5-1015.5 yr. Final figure 5.16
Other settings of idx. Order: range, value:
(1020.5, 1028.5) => 6.472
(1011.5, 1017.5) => 6.018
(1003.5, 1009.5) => 6.305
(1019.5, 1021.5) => 6.4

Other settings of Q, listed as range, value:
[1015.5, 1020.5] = 6.248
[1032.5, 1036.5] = 5.486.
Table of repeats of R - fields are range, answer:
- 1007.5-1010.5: 5.01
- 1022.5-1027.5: 6.08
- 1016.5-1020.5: 6.13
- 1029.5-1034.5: 5.39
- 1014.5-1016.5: 5.57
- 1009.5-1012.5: 4.97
